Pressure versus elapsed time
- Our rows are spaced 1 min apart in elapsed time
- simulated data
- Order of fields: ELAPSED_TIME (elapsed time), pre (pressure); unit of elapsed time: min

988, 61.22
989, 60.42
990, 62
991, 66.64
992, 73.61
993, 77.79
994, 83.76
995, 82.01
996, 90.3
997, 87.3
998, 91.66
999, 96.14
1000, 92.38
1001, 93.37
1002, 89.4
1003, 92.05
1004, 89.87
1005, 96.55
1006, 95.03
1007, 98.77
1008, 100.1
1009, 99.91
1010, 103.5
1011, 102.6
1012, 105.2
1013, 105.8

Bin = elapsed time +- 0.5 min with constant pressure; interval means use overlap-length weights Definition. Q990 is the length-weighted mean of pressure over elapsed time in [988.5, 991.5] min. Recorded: 63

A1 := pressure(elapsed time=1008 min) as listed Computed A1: 100.1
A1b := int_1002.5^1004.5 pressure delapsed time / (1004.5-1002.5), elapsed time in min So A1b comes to 91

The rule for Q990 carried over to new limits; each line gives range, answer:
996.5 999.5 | 91.7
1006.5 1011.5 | 101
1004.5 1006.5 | 95.8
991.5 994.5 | 78.4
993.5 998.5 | 87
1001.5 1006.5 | 92.6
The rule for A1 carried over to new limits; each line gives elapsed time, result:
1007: 98.77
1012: 105.2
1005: 96.55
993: 77.79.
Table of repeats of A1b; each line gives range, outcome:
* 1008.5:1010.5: 102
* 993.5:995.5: 82.9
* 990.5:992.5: 70.1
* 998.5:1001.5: 94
